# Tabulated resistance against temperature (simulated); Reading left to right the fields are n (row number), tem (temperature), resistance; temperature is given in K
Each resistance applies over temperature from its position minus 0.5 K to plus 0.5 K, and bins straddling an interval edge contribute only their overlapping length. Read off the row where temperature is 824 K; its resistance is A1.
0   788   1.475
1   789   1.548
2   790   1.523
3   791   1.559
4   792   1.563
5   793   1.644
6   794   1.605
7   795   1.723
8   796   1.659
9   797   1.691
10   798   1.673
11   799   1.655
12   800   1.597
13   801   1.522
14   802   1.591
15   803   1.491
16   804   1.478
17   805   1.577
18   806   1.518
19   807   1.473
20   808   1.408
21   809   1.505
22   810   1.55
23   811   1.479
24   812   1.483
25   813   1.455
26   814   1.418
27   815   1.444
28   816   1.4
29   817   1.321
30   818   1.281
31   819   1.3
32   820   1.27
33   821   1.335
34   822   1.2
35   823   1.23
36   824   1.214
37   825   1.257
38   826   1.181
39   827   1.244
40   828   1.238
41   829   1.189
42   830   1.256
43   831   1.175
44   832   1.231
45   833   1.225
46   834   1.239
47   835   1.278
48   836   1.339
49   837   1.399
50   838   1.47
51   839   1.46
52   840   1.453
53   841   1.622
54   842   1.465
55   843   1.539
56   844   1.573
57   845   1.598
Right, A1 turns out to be 1.214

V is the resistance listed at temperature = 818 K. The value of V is 1.281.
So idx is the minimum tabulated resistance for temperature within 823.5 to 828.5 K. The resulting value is 1.181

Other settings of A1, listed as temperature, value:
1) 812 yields 1.483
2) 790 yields 1.523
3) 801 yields 1.522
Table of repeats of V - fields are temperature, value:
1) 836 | 1.339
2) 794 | 1.605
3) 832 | 1.231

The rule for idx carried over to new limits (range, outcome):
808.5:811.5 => 1.479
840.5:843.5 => 1.465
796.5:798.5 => 1.673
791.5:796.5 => 1.563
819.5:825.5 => 1.2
